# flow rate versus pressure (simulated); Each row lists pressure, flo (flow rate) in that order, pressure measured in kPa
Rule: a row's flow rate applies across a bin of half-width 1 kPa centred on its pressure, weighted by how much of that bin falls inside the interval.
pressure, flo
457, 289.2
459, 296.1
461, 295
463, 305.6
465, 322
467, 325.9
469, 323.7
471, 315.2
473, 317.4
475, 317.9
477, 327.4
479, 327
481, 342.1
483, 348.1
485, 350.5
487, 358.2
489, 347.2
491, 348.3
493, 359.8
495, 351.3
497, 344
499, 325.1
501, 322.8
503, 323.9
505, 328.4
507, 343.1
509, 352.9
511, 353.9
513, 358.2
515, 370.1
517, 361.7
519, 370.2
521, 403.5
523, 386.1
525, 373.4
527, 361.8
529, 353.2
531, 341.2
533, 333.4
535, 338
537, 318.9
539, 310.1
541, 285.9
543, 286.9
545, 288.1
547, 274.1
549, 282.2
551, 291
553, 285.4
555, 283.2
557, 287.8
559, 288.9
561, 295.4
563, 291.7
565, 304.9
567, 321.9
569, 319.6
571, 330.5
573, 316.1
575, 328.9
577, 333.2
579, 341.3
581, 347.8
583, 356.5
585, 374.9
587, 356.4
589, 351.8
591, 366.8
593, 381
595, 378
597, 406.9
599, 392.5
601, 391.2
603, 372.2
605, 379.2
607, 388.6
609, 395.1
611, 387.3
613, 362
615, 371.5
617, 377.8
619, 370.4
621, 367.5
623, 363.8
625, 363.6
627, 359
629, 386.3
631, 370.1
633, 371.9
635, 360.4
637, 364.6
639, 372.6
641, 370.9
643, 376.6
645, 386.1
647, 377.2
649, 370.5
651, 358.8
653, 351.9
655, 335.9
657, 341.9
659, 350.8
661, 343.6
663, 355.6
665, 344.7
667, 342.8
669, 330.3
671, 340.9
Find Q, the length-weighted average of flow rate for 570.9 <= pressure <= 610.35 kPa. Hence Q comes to 365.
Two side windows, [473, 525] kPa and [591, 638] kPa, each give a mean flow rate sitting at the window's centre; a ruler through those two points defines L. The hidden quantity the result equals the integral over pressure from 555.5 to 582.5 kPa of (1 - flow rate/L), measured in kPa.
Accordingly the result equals 3.65 kPa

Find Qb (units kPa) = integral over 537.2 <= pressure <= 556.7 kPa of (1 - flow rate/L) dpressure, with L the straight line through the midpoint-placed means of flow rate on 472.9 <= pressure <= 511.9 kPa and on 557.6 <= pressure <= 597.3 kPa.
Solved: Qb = 2.9 kPa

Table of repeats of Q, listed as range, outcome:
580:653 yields 373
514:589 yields 327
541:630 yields 343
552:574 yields 302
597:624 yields 379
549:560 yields 287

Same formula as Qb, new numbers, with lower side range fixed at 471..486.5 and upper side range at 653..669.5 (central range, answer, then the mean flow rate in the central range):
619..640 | -1.6 kPa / 368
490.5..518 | -1.0 kPa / 346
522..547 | 0.5 kPa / 329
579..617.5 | -3.9 kPa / 375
